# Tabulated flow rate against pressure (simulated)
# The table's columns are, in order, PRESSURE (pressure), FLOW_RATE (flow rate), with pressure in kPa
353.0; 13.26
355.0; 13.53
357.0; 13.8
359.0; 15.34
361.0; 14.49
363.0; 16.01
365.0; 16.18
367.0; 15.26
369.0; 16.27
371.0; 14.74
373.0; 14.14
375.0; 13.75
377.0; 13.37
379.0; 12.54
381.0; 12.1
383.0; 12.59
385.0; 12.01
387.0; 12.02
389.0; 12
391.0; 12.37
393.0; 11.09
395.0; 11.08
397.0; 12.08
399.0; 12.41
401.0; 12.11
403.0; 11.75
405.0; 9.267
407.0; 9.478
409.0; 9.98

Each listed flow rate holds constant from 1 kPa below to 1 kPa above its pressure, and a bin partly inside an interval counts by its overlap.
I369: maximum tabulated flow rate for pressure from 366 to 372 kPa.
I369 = 16.27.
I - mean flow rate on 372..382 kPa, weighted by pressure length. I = 13.2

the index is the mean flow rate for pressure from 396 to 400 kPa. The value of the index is 12.2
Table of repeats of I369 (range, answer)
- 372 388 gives 14.14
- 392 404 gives 12.41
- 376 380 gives 13.37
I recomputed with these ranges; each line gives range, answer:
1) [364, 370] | 15.9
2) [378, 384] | 12.4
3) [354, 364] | 14.6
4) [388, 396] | 11.6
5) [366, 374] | 15.1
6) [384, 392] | 12.1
